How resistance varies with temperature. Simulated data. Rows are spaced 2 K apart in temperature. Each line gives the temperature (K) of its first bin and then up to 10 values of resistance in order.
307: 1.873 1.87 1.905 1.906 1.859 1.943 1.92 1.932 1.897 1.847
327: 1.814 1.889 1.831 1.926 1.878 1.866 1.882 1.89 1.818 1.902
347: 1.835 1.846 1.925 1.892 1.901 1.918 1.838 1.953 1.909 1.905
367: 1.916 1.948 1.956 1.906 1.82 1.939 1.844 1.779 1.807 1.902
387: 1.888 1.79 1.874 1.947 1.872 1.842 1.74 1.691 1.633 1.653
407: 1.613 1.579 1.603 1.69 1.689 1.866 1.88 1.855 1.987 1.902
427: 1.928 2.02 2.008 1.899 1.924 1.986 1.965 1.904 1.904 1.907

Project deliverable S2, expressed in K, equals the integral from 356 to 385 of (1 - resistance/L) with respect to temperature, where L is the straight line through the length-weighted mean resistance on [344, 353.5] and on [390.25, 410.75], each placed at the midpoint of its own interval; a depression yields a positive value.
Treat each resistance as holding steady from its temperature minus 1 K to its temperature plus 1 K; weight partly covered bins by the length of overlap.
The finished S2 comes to -1.10 K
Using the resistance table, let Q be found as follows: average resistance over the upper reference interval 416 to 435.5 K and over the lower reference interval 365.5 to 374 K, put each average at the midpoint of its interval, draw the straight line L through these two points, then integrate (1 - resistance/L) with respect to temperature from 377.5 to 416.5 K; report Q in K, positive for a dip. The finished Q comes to 3.3 K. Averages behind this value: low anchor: 1.93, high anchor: 1.93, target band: 1.76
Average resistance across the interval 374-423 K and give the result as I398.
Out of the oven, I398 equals 1.79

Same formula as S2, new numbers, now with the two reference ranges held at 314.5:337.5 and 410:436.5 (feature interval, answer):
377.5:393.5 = 0.18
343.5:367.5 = -0.17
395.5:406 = 0.85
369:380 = -0.13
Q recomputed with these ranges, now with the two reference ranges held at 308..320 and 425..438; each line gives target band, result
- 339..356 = 0.4 K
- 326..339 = 0.3 K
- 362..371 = 0.0 K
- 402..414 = 2.0 K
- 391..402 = 0.7 K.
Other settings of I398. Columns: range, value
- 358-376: 1.91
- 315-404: 1.87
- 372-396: 1.86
